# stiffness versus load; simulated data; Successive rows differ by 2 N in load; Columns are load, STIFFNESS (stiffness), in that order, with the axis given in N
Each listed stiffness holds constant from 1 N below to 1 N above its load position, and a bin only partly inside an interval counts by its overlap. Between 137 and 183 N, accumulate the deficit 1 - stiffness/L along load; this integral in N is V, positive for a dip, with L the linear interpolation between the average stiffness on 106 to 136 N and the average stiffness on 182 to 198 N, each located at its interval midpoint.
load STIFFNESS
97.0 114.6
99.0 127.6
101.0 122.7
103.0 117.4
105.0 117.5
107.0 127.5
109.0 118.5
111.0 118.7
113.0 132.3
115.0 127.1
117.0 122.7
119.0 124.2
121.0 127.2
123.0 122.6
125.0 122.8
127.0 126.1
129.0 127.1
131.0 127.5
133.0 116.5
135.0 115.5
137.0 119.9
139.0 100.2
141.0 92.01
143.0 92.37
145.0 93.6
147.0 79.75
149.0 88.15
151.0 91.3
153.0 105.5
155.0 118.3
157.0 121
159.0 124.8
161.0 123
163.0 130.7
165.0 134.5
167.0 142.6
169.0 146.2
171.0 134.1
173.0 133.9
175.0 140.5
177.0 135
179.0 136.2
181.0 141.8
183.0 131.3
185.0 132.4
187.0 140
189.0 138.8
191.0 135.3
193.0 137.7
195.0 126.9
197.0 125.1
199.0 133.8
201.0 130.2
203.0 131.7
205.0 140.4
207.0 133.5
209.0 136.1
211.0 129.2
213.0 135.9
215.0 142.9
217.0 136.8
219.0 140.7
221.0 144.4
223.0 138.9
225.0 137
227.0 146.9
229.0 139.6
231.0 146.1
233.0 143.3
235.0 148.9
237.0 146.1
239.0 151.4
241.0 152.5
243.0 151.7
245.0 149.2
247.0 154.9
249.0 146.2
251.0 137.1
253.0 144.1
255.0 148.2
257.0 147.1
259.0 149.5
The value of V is 3.8 N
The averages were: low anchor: 124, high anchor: 133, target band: 119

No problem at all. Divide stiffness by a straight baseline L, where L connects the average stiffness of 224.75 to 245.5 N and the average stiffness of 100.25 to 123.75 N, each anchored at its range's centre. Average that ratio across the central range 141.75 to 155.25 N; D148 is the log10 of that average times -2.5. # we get 0.35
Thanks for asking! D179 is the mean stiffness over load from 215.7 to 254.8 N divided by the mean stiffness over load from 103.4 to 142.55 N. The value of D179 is 1.2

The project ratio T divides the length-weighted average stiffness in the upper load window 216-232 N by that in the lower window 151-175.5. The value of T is 1.11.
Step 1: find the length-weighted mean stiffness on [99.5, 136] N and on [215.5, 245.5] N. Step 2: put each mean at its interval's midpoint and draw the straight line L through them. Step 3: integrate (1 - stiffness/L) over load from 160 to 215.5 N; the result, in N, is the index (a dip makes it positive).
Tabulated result 0.6 N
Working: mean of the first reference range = 123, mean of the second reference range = 145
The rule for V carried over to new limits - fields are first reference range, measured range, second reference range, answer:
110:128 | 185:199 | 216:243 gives 0.4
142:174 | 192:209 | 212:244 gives 0.1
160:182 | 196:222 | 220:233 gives 0.9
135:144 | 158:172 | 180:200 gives -1.8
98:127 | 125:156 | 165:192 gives 5.4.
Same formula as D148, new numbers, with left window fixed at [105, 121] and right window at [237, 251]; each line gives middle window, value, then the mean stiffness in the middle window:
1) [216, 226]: 0.04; 140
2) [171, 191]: 0.01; 136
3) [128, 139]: 0.08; 119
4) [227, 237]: 0.02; 145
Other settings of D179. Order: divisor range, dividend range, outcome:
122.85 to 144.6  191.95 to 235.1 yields 1.21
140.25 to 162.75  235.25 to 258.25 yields 1.43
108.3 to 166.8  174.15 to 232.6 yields 1.18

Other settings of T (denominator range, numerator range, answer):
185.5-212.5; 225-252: 1.10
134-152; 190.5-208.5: 1.37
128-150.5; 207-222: 1.32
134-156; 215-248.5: 1.46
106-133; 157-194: 1.08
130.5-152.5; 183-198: 1.32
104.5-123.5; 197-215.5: 1.08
